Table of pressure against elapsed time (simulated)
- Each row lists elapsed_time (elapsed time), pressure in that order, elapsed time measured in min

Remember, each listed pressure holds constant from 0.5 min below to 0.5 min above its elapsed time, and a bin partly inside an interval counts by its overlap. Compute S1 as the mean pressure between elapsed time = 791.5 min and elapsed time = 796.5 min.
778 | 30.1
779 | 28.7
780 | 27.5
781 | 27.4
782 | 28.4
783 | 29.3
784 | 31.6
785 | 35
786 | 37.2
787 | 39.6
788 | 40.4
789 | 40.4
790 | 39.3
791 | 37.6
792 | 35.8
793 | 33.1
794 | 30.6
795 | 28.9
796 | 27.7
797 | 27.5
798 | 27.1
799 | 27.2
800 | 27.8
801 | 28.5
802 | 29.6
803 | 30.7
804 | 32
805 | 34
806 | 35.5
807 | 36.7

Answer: 31.2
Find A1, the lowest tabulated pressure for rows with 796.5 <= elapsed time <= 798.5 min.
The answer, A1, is 27.1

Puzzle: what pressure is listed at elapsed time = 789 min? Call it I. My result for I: 40.4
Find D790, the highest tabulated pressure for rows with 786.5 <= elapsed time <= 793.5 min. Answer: 40.4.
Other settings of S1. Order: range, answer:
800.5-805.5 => 31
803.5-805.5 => 33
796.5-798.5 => 27.3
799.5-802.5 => 28.6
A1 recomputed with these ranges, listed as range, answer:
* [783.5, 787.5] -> 31.6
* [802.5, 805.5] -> 30.7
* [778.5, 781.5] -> 27.4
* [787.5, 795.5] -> 28.9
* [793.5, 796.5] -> 27.7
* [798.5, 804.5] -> 27.2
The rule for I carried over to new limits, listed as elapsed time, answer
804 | 32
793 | 33.1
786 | 37.2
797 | 27.5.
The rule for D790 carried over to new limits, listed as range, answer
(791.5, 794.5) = 35.8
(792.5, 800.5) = 33.1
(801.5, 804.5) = 32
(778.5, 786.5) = 37.2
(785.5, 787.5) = 39.6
